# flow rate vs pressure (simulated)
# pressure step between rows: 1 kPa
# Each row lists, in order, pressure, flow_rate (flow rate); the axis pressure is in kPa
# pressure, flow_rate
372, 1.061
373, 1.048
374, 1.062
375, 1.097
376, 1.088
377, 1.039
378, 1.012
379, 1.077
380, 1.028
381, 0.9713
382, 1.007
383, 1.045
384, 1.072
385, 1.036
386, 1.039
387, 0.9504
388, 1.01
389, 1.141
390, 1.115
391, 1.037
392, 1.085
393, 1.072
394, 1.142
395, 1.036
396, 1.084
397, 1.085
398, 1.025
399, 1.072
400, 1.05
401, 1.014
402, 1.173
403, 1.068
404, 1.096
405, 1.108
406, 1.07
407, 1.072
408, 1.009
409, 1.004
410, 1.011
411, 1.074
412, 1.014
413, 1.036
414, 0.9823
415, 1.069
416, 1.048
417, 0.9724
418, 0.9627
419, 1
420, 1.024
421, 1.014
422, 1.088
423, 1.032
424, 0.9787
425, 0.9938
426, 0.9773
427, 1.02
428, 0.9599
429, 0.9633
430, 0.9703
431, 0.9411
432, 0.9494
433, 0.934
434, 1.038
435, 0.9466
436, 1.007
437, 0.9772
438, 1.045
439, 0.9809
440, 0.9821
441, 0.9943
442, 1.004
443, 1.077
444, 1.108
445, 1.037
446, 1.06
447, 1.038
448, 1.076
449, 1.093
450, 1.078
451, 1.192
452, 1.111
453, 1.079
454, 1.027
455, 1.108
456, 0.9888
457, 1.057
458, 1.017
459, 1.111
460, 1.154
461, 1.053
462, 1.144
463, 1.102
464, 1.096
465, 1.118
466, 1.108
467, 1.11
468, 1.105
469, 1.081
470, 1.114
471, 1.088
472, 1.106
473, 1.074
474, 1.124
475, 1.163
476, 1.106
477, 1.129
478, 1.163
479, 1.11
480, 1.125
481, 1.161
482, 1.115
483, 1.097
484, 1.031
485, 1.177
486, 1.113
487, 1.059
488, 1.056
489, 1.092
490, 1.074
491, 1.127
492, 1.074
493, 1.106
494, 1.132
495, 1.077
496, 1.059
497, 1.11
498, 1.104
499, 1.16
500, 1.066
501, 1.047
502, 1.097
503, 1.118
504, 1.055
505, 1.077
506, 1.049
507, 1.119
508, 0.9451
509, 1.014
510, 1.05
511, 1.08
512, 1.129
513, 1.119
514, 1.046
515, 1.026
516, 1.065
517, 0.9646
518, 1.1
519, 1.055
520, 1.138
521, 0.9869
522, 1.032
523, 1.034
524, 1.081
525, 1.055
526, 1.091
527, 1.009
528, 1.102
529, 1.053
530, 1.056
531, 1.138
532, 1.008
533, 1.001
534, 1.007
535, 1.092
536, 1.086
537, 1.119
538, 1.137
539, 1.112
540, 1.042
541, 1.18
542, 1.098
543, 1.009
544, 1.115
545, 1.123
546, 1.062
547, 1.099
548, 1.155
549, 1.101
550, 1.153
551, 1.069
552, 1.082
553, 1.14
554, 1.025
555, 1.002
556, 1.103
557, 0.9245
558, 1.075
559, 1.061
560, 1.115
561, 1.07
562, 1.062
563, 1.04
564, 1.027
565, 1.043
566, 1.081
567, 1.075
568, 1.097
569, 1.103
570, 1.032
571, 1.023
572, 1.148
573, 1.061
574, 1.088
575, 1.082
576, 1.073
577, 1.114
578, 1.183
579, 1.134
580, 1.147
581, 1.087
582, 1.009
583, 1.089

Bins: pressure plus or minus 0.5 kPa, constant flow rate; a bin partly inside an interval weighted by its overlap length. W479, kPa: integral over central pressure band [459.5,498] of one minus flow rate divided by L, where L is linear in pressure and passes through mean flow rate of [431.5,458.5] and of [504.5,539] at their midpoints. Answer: -2.1 kPa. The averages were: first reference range 1.04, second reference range 1.06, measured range 1.11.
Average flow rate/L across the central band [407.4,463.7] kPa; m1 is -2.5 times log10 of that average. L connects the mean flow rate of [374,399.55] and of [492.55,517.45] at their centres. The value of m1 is 0.03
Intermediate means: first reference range 1.05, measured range 1.03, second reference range 1.07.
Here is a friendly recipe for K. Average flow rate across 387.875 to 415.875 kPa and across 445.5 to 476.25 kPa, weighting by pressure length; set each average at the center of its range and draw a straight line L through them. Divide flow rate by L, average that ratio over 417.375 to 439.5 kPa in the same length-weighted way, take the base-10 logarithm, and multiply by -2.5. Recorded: 0.09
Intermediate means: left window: 1.06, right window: 1.09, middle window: 0.991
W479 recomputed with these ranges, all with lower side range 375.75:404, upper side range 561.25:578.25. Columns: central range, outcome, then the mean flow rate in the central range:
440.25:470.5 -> -0.47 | 1.08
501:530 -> 0.29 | 1.06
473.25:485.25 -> -0.63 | 1.12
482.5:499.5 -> -0.46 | 1.1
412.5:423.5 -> 0.40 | 1.02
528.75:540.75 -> -0.01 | 1.07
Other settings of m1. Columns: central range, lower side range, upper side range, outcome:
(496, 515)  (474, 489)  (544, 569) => 0.03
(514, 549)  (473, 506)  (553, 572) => 0.01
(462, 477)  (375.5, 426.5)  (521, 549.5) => -0.05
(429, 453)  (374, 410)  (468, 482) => 0.07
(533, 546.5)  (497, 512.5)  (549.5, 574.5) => -0.02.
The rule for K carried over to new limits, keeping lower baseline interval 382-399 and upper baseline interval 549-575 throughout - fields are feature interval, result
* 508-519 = 0.01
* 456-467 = -0.03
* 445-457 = -0.01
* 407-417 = 0.04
